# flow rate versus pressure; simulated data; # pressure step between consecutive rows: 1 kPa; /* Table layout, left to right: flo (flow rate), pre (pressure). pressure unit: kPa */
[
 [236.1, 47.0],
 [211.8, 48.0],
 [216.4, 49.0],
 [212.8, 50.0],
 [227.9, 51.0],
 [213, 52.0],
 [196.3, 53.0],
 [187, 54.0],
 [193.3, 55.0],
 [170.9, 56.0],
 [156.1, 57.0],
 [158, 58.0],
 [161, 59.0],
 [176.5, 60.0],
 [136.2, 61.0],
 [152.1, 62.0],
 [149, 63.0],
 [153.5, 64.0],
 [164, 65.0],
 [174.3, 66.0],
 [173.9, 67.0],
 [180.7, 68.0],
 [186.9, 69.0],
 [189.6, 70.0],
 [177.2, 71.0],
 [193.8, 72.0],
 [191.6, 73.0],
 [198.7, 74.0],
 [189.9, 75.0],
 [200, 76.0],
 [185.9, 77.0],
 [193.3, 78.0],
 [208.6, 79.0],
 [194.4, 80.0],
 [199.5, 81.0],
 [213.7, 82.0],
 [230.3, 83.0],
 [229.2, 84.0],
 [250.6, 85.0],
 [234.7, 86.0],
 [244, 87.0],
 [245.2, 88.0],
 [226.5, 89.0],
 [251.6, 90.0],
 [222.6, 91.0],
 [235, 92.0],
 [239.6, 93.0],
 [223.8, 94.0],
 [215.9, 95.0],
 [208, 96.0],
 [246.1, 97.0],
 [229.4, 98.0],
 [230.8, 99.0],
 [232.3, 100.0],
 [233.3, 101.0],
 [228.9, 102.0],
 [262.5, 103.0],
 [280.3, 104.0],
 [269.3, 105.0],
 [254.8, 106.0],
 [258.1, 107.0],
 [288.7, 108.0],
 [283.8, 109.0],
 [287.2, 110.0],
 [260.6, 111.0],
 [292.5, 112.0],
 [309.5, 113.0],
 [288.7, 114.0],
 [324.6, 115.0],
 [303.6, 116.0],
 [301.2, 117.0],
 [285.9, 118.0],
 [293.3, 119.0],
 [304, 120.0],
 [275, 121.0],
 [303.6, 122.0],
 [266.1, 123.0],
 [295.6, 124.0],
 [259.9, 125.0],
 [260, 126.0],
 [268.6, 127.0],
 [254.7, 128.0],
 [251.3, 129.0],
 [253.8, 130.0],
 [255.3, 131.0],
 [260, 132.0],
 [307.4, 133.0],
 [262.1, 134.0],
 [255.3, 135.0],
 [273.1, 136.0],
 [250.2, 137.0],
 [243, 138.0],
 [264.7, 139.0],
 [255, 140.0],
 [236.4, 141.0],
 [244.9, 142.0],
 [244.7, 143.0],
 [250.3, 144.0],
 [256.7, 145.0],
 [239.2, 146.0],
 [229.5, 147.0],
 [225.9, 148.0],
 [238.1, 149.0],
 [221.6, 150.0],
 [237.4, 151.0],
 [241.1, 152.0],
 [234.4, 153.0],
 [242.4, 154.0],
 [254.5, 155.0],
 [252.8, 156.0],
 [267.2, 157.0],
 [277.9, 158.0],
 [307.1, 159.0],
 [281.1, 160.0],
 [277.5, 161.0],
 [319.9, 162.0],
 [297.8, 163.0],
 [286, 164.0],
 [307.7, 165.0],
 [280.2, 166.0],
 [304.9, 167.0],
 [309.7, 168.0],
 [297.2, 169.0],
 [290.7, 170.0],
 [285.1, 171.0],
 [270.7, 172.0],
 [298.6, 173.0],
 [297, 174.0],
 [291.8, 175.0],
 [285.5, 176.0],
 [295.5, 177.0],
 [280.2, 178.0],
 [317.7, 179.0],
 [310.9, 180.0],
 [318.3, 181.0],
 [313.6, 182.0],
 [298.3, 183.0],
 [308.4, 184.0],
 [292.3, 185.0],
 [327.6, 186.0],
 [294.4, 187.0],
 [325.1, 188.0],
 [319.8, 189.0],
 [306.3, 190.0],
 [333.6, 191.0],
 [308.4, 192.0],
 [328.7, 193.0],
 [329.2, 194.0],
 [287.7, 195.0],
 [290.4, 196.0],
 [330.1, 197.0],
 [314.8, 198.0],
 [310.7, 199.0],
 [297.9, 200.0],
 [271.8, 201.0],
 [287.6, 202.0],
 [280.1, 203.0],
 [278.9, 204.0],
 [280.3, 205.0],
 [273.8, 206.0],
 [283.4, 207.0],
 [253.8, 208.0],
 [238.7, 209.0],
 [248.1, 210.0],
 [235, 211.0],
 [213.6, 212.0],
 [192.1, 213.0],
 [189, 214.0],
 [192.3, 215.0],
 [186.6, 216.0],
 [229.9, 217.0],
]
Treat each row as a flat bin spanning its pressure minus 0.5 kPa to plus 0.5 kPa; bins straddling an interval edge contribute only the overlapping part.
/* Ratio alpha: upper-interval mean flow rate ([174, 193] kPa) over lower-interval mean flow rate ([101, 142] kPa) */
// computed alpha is 1.1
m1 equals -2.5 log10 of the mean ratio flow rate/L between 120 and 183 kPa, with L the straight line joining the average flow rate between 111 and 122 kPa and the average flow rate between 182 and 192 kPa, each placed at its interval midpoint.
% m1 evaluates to 0.12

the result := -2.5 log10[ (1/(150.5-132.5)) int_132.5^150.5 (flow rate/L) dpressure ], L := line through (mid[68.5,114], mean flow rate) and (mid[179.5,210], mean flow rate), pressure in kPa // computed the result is 0.062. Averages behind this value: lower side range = 232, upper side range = 299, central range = 250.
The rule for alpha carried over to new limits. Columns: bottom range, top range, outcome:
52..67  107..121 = 1.74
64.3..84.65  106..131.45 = 1.45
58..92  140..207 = 1.45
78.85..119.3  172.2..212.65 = 1.17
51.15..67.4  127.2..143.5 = 1.50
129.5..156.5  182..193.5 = 1.26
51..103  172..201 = 1.51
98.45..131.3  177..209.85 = 1.09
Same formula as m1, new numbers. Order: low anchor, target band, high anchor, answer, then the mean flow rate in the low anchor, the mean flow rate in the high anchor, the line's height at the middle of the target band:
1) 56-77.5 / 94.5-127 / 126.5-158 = -0.23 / 174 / 251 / 219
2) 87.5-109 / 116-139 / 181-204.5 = -0.04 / 243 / 306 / 263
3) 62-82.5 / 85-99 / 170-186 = -0.13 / 185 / 298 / 206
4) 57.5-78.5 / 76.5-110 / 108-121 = 0.02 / 176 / 294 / 240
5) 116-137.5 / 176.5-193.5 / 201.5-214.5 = -0.21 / 274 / 250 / 257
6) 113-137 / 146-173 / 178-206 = 0.08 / 278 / 305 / 292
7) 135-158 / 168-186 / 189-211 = -0.10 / 247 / 291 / 272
